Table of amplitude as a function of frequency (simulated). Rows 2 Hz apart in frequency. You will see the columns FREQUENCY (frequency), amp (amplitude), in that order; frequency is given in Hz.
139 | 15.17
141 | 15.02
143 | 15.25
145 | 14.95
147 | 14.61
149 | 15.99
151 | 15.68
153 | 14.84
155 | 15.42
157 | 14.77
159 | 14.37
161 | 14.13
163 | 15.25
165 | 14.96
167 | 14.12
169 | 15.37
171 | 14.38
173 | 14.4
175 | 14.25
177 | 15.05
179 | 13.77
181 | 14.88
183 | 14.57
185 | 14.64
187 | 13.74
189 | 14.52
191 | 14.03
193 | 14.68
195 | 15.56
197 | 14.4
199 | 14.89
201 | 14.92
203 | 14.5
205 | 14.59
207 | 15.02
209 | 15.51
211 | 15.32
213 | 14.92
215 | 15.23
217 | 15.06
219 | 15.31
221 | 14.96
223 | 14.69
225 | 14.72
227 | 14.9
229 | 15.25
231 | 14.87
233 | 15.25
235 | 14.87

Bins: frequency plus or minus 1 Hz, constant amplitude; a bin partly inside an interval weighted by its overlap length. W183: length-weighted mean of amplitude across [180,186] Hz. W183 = 14.7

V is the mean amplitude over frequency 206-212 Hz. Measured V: 15.3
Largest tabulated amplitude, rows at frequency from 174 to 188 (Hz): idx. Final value 15.05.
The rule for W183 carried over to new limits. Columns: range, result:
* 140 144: 15.1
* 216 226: 14.9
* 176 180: 14.4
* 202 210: 14.9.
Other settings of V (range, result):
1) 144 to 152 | 15.3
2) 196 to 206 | 14.7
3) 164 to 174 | 14.6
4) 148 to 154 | 15.5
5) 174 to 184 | 14.5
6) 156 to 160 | 14.6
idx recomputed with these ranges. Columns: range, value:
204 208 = 15.02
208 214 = 15.51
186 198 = 15.56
